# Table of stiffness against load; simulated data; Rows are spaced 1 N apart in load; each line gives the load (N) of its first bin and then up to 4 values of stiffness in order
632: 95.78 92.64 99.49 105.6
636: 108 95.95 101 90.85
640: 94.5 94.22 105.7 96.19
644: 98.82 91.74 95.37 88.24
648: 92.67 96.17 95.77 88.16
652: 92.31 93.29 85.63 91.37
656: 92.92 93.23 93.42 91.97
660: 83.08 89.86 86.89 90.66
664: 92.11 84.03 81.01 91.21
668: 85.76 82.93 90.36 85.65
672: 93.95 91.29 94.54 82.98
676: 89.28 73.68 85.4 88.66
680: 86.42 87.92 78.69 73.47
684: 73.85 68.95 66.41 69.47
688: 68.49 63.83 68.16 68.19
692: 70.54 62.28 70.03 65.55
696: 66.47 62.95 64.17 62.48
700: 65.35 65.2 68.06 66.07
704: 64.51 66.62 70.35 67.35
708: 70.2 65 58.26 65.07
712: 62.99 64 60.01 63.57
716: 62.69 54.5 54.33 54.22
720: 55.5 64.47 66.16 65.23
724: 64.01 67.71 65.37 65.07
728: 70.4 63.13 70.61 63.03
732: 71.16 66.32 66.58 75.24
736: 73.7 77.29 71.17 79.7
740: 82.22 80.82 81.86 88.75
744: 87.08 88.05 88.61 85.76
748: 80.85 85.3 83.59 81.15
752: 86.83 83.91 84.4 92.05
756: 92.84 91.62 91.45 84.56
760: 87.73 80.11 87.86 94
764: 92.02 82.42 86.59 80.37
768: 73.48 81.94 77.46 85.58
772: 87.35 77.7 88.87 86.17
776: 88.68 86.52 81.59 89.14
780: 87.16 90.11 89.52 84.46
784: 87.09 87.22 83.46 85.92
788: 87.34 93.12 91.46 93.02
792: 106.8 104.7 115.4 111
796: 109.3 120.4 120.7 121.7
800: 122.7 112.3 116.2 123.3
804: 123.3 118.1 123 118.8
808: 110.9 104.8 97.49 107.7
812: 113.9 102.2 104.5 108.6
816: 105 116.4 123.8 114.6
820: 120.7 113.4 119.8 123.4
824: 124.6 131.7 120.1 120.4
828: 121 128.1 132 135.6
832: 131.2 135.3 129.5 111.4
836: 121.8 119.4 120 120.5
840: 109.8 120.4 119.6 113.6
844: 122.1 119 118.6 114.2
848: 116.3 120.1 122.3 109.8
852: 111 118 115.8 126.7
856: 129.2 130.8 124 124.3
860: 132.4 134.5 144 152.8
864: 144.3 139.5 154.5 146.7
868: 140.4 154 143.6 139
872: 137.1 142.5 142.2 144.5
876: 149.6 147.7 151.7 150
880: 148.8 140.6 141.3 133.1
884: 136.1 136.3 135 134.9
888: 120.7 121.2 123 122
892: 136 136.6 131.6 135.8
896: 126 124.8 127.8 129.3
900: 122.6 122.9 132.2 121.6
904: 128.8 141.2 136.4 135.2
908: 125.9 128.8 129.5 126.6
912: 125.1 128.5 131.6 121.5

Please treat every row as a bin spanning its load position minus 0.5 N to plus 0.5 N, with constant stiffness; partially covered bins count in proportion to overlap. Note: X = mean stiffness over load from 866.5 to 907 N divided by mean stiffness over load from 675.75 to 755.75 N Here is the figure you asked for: 1.90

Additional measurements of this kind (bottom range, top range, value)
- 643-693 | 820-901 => 1.53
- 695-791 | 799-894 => 1.65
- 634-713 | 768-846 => 1.33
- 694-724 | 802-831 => 1.84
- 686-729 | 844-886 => 2.08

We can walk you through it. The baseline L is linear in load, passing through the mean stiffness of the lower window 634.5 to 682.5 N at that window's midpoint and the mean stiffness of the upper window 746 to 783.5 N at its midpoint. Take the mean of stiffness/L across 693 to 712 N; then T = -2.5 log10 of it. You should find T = 0.329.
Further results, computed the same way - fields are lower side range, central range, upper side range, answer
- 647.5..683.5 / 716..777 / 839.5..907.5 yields 0.327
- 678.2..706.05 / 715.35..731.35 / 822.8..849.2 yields 0.279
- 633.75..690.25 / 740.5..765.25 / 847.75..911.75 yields 0.230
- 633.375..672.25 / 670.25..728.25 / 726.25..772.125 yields 0.243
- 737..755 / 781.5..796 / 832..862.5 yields 0.057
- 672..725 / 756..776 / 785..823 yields 0.116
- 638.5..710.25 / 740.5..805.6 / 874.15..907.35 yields 0.141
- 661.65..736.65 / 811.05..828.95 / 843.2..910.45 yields -0.035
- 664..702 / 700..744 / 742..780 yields 0.199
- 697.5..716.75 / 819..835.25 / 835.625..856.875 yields -0.124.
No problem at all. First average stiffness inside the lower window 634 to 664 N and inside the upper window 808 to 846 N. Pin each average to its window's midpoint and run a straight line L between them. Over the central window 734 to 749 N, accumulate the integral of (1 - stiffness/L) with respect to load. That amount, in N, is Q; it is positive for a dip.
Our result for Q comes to 3.59 N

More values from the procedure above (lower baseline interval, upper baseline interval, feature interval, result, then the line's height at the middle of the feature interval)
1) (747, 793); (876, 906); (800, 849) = -4.9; 108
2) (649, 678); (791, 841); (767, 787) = 4.6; 110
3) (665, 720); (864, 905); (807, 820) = 0.3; 113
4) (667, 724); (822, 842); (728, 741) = 2.1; 86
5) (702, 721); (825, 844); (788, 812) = -1.1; 106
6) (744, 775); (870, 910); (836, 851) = -0.1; 117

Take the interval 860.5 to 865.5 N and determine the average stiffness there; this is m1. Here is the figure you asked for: 143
